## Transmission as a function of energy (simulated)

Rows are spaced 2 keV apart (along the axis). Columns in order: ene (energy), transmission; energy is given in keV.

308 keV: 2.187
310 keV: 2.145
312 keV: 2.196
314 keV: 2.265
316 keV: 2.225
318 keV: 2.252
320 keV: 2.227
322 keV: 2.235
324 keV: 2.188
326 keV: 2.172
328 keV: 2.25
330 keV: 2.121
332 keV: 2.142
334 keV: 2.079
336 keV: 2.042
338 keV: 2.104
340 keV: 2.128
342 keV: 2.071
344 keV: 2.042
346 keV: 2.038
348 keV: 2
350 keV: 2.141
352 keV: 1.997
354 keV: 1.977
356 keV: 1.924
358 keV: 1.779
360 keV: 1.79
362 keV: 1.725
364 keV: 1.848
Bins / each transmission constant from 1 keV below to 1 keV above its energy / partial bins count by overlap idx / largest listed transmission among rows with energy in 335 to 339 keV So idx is 2.104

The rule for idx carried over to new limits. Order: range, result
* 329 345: 2.142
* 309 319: 2.265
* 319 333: 2.25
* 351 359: 1.997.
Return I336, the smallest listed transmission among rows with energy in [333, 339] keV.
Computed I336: 2.042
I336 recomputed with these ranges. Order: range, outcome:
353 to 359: 1.779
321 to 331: 2.121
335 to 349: 2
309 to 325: 2.145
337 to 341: 2.104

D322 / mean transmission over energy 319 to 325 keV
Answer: 2.22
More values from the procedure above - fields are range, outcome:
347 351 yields 2.07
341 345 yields 2.06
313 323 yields 2.24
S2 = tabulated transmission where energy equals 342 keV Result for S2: 2.071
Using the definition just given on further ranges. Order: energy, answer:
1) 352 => 1.997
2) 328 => 2.25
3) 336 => 2.042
